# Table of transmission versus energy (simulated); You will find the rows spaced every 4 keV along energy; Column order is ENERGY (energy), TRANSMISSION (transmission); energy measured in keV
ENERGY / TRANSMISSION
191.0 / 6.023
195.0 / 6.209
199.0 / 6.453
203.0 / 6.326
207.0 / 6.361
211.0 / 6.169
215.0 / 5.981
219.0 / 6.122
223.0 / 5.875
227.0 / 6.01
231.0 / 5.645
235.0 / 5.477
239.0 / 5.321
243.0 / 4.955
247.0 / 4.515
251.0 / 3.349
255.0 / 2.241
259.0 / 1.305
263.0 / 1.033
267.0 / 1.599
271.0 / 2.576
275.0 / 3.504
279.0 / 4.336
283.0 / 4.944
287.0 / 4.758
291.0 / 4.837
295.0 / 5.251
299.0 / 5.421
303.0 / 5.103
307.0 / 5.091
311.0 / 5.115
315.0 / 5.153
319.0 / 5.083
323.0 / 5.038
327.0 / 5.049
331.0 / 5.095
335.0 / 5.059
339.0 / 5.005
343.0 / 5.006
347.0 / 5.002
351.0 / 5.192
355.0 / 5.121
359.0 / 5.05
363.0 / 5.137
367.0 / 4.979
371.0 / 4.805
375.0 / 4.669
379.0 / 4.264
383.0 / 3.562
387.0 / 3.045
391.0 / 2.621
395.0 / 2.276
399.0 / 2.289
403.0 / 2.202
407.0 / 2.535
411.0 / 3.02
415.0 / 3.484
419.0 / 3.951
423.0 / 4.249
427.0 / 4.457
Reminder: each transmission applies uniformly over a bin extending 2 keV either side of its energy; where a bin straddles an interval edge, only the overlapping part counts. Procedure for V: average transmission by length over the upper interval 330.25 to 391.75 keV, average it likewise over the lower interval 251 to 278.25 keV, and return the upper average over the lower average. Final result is 2.06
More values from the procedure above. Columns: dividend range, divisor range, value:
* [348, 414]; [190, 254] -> 0.68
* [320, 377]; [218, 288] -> 1.24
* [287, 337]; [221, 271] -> 1.31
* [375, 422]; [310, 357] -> 0.61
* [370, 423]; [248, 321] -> 0.84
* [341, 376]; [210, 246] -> 0.88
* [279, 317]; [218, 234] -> 0.86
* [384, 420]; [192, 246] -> 0.48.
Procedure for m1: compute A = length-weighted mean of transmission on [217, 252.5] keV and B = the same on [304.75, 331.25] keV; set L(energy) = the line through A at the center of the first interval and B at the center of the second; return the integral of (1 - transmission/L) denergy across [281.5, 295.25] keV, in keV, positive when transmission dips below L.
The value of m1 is 0.7 keV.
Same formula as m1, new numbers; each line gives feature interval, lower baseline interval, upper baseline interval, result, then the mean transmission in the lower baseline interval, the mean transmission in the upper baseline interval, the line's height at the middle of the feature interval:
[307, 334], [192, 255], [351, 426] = -3.45 keV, 5.55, 3.79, 4.51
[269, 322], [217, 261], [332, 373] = 1.34 keV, 4.62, 5.04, 4.83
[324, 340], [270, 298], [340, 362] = -0.55 keV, 4.42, 5.07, 4.89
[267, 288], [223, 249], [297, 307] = 6.04 keV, 5.36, 5.23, 5.28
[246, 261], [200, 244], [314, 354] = 7.74 keV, 5.87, 5.07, 5.65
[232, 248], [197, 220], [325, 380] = 2.22 keV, 6.24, 4.97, 5.96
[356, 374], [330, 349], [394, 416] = -3.96 keV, 5.03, 2.61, 4.09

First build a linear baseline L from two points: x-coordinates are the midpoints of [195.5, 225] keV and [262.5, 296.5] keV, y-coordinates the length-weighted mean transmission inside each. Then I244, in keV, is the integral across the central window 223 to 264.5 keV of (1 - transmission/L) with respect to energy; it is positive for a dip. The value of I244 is 8.4 keV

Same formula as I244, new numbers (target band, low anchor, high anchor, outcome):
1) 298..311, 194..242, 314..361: 0.4 keV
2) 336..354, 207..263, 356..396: -3.4 keV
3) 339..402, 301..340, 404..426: 1.0 keV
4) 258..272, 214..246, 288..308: 9.9 keV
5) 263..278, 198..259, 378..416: 7.0 keV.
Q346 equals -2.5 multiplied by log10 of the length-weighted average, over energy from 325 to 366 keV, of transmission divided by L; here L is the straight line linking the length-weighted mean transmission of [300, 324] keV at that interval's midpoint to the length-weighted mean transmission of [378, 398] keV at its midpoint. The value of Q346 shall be -0.210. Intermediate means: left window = 5.11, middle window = 5.07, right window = 3.05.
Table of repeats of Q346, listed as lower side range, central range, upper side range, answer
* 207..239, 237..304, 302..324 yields 0.39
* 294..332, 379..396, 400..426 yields 0.22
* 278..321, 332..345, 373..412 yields -0.20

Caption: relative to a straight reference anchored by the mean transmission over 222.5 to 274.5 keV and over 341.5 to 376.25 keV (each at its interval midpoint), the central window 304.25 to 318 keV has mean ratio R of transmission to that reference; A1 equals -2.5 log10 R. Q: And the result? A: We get -0.15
